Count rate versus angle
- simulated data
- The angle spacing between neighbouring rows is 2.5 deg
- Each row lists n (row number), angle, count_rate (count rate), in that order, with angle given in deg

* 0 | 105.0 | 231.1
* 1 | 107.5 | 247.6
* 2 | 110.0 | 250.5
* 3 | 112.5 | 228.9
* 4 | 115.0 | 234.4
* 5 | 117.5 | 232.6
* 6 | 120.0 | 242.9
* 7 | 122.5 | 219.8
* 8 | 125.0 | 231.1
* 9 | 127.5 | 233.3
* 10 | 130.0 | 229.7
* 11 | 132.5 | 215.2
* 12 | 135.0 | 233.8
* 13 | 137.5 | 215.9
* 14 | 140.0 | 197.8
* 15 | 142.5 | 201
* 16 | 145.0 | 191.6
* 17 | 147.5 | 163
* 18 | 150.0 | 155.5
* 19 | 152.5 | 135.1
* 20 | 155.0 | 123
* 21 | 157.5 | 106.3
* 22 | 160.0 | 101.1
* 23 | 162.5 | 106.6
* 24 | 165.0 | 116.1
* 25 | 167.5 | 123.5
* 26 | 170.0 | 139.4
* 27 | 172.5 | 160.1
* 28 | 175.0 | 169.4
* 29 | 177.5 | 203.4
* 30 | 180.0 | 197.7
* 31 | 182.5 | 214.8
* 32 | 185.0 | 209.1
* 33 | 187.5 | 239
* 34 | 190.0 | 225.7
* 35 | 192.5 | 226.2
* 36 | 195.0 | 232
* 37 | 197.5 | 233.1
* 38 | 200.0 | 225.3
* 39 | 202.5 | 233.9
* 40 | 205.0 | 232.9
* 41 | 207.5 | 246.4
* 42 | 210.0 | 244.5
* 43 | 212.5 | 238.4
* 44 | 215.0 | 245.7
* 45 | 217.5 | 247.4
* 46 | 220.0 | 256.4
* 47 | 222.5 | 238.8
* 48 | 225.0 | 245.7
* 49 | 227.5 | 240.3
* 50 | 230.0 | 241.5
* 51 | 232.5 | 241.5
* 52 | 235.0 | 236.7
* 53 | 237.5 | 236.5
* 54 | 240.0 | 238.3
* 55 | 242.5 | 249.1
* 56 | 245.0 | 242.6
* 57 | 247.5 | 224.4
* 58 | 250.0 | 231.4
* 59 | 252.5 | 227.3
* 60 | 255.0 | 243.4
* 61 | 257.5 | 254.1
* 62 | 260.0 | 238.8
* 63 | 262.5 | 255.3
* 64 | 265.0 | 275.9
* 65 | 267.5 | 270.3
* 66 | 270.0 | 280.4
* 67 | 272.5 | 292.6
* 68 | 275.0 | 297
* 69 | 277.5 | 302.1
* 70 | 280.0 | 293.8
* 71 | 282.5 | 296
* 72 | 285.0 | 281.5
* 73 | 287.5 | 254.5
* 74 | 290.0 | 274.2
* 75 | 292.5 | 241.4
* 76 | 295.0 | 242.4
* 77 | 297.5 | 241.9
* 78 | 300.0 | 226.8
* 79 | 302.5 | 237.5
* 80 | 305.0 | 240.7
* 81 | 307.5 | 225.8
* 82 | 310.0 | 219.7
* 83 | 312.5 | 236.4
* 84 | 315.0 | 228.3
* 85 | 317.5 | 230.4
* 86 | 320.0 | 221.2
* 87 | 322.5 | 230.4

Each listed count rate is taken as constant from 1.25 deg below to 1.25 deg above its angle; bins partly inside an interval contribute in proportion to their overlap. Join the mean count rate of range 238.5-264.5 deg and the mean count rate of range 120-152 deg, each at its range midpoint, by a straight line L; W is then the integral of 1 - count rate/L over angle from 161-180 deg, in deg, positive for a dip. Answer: 6.0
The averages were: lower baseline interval 207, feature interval 148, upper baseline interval 241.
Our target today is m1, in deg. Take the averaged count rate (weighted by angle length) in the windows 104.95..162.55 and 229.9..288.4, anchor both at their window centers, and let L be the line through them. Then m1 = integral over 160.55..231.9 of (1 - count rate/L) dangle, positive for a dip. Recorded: 5.8 deg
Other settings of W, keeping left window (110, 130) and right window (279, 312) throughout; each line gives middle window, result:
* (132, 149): 2.4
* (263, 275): -1.5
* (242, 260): 0.6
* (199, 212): 0.3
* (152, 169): 8.7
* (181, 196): 1.0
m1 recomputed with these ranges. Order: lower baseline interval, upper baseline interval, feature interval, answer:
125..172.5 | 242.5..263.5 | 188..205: -2.5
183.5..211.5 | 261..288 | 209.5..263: 3.1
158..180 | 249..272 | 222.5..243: -1.9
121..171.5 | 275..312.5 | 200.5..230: -4.3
